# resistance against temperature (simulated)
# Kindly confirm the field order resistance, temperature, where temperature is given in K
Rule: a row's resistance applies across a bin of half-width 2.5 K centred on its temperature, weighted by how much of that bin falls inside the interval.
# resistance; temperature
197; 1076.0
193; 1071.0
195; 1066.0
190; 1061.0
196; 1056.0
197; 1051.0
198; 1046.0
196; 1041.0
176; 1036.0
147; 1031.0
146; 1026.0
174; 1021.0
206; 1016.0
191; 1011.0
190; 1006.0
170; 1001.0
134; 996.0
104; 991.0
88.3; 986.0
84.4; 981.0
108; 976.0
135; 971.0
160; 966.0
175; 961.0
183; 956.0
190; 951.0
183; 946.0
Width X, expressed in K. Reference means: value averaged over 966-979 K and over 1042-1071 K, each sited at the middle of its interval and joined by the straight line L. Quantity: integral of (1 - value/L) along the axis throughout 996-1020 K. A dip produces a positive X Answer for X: -4.0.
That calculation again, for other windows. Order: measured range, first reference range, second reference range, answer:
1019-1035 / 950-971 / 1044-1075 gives 2.57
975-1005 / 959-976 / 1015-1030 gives 7.44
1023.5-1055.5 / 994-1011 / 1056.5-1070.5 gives 1.09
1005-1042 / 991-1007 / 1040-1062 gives -1.05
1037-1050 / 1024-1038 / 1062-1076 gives -2.01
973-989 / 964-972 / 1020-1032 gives 5.86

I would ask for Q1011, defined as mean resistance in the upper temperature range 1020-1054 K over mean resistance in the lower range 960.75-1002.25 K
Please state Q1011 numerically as 1.4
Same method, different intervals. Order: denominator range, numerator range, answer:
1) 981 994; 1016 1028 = 1.78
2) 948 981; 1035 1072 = 1.26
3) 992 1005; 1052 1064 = 1.28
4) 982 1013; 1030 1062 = 1.31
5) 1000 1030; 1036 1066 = 1.09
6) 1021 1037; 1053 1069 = 1.23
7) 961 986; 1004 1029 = 1.46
